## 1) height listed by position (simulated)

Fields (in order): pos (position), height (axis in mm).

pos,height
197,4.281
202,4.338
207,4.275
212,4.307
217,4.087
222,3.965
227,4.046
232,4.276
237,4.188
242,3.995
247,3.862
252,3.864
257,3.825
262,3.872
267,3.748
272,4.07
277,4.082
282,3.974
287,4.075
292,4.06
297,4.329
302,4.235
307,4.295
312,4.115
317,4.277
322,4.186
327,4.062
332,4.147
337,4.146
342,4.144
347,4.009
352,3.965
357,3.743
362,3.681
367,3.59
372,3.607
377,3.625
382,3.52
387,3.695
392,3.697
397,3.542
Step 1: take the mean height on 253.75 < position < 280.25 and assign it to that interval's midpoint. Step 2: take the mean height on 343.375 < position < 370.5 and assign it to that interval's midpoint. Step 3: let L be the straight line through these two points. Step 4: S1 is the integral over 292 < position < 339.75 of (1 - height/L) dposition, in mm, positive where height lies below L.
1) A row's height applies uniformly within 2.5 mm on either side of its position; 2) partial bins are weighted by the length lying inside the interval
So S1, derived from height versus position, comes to -4.14 mm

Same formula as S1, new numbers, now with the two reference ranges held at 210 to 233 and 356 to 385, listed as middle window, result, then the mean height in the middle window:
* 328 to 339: -1.1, 4.13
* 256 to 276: 0.4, 3.9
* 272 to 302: -1.6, 4.11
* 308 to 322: -1.5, 4.2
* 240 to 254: 0.5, 3.91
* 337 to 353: -1.5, 4.06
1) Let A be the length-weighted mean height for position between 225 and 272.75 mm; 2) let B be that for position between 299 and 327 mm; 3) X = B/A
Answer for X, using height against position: 1.06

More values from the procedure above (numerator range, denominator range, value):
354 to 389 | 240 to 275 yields 0.94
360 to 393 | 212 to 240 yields 0.88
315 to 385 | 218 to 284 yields 0.98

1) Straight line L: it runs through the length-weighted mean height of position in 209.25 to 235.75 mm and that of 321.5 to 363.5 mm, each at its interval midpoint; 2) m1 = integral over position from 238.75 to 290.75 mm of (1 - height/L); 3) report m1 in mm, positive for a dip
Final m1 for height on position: 1.9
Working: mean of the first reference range 4.14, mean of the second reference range 4.01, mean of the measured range 3.94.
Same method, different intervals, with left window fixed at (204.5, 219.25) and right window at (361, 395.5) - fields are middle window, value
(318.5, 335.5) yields -1.5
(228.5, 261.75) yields 0.9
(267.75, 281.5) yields -0.1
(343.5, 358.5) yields -0.8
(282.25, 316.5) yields -2.3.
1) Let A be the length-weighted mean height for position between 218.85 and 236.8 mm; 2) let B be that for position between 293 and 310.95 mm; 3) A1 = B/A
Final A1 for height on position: 1.0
